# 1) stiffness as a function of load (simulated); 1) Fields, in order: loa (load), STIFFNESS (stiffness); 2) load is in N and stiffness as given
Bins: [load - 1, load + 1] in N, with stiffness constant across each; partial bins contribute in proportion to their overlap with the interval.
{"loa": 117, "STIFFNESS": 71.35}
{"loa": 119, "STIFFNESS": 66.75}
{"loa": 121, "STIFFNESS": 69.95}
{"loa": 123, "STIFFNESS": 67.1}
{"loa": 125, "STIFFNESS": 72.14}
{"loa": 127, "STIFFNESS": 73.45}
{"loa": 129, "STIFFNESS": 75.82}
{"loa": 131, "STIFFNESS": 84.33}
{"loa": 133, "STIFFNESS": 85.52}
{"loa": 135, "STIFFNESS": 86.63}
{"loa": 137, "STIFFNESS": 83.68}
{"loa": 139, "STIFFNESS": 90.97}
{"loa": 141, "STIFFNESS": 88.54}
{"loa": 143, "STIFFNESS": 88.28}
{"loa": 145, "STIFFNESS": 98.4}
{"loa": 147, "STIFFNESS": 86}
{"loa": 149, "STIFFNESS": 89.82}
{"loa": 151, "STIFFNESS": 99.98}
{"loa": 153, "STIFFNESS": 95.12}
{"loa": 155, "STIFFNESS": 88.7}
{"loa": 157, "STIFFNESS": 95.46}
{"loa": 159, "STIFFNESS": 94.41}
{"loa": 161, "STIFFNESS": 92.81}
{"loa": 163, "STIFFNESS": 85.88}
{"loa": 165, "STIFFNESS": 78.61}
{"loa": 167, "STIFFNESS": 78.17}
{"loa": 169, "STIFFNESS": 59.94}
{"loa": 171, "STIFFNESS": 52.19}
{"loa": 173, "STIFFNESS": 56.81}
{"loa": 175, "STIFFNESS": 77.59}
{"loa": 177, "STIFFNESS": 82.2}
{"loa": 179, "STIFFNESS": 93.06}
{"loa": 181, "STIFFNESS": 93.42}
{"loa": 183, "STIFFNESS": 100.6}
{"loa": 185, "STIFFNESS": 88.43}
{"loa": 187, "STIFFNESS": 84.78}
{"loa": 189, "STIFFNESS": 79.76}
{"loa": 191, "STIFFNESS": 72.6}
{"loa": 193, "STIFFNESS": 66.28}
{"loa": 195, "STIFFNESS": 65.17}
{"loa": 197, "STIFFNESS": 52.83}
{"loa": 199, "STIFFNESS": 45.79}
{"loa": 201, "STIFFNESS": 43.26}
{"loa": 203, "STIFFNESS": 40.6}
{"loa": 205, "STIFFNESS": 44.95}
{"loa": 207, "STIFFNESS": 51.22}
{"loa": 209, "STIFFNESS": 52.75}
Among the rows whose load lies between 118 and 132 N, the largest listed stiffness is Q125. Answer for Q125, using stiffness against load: 84.33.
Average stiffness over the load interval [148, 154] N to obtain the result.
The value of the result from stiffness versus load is 95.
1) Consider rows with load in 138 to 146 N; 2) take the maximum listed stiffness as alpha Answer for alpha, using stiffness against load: 98.4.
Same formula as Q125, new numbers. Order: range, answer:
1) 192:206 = 66.28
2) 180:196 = 100.6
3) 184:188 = 88.43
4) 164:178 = 82.2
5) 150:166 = 99.98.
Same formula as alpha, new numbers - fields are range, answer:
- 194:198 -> 65.17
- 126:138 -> 86.63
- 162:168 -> 85.88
